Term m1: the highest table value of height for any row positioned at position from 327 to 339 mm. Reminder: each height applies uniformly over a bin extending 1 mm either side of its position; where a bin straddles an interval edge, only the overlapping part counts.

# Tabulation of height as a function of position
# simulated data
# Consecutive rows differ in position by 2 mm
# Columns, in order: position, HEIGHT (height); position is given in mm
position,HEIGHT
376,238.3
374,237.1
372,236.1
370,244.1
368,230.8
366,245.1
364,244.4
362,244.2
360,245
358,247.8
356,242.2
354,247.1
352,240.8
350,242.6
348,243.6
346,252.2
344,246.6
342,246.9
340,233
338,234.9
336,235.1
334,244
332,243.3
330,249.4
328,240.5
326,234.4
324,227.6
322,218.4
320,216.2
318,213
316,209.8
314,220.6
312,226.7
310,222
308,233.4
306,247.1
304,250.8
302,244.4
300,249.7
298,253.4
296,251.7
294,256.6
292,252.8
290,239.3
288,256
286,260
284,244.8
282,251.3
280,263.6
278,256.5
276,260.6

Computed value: 249.4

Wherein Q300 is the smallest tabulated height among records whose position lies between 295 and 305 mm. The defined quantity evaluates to 244.4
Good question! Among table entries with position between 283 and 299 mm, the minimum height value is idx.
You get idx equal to 239.3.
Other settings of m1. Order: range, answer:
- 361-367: 245.1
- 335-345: 246.9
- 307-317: 233.4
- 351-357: 247.1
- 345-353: 252.2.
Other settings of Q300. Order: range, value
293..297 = 251.7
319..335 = 216.2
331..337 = 235.1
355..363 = 242.2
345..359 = 240.8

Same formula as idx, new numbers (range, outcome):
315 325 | 209.8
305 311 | 222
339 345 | 233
